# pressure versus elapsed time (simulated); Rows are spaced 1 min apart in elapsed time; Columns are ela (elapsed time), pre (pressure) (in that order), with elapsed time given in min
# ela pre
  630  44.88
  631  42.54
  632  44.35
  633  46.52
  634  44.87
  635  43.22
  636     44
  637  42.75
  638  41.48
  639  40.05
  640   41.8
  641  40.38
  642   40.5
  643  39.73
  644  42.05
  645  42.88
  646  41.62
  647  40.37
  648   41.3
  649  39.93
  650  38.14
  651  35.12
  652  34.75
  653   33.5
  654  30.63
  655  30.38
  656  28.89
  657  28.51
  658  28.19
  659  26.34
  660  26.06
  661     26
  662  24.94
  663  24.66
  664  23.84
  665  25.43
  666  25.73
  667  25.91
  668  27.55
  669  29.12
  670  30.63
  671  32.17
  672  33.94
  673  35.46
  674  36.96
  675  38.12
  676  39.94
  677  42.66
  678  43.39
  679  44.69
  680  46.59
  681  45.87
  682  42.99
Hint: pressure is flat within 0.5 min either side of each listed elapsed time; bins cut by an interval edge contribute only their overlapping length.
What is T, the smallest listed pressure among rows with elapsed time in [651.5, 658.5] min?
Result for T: 28.19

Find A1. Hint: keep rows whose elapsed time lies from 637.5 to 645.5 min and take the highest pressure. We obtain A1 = 42.88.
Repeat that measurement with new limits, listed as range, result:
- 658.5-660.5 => 26.34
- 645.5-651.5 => 41.62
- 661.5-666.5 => 25.73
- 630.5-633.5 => 46.52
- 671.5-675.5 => 38.12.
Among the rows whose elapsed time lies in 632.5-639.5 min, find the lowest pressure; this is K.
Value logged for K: 40.05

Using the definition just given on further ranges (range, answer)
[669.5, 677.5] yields 30.63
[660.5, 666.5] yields 23.84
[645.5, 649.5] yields 39.93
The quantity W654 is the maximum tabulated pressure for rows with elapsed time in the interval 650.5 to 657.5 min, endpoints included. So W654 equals 35.12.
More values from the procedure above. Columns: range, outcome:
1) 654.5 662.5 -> 30.38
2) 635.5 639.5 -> 44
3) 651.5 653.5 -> 34.75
